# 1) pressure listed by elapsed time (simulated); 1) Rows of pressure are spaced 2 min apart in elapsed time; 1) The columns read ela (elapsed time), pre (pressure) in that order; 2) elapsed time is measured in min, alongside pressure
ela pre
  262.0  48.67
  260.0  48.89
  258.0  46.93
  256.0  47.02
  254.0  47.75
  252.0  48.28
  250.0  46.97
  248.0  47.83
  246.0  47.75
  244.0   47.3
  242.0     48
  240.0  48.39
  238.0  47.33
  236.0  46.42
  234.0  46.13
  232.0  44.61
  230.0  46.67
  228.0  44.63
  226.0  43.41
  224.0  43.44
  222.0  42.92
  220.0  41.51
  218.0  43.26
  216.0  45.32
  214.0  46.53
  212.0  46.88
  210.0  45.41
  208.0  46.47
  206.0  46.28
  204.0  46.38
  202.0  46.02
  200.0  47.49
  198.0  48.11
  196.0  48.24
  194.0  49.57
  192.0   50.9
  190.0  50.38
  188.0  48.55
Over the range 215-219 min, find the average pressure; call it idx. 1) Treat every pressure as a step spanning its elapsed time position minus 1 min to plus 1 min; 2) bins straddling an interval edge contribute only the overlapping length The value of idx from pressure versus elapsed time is 44.3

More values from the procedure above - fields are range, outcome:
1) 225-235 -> 45.1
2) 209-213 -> 46.1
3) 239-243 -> 48.2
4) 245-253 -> 47.7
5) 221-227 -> 43.3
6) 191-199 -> 49.2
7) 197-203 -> 47.2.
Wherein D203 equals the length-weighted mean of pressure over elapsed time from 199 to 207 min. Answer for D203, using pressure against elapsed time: 46.5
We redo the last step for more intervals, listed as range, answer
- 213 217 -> 45.9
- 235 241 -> 47.4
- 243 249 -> 47.6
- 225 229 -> 44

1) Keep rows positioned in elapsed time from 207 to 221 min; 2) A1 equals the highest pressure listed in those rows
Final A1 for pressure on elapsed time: 46.88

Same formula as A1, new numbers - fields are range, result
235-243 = 48.39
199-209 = 47.49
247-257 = 48.28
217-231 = 46.67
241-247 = 48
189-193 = 50.9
